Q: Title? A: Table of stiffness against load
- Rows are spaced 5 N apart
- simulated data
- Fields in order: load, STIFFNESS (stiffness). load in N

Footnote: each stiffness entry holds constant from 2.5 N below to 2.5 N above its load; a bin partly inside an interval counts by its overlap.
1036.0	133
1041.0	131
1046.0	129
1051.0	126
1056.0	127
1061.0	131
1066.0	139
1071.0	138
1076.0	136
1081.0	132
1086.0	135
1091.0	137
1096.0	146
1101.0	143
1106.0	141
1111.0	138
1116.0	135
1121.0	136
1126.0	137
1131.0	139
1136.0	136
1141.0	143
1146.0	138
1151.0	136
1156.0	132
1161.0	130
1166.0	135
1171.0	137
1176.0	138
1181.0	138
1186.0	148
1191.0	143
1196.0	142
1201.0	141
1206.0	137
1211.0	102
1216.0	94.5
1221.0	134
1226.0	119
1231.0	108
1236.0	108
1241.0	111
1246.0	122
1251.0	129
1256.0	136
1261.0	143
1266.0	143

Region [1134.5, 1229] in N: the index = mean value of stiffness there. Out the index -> 133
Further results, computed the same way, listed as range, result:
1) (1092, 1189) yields 138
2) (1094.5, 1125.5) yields 139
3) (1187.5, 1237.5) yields 124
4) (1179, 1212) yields 137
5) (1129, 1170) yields 136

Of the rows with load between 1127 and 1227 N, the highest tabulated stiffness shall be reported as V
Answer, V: 148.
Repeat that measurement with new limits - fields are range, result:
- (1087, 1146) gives 146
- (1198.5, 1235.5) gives 141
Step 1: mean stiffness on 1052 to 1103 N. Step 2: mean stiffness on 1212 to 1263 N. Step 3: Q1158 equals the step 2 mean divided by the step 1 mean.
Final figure 0.88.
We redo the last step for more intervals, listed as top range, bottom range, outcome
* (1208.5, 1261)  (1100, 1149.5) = 0.85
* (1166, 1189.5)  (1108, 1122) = 1.02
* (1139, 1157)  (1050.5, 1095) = 1.02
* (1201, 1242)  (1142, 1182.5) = 0.85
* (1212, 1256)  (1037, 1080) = 0.88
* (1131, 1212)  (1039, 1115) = 1.01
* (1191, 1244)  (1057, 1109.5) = 0.88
